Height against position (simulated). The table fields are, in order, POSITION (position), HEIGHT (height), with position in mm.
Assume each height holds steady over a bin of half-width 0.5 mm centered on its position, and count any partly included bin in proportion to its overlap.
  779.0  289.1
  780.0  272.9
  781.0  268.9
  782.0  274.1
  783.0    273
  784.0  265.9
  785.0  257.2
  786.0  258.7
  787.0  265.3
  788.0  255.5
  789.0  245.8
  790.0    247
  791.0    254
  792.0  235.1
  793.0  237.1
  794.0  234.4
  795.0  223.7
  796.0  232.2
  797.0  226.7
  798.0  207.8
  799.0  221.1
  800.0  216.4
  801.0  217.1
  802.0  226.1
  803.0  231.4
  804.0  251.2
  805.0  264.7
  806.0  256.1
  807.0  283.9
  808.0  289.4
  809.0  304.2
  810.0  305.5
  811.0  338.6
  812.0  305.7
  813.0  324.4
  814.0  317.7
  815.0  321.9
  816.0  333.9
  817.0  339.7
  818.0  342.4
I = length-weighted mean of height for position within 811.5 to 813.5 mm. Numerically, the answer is 315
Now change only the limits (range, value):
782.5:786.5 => 264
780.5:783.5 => 272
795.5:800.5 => 221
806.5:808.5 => 287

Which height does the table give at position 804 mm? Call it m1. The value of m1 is 251.2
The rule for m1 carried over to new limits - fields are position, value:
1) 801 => 217.1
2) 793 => 237.1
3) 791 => 254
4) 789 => 245.8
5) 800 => 216.4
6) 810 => 305.5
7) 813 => 324.4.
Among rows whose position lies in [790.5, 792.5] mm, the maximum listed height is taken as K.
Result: 254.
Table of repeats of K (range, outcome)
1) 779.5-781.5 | 272.9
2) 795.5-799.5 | 232.2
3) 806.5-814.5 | 338.6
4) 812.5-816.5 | 333.9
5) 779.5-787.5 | 274.1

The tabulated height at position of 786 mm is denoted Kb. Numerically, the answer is 258.7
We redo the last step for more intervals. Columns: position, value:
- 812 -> 305.7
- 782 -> 274.1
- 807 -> 283.9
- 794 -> 234.4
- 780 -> 272.9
